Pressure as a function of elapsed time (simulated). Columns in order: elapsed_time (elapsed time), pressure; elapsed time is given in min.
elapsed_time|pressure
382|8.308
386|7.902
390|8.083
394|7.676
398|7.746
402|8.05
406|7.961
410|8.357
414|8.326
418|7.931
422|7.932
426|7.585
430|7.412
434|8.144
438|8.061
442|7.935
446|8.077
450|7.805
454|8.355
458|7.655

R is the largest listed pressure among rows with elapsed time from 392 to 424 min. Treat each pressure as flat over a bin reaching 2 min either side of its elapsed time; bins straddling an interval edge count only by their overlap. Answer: 8.357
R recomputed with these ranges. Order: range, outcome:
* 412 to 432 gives 8.326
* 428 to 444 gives 8.144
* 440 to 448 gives 8.077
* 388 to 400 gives 8.083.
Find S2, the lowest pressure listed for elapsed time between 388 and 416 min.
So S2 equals 7.676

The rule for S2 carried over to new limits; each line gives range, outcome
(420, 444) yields 7.412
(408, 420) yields 7.931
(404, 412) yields 7.961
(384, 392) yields 7.902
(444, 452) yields 7.805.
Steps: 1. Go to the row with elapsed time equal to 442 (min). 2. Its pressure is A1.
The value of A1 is 7.935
